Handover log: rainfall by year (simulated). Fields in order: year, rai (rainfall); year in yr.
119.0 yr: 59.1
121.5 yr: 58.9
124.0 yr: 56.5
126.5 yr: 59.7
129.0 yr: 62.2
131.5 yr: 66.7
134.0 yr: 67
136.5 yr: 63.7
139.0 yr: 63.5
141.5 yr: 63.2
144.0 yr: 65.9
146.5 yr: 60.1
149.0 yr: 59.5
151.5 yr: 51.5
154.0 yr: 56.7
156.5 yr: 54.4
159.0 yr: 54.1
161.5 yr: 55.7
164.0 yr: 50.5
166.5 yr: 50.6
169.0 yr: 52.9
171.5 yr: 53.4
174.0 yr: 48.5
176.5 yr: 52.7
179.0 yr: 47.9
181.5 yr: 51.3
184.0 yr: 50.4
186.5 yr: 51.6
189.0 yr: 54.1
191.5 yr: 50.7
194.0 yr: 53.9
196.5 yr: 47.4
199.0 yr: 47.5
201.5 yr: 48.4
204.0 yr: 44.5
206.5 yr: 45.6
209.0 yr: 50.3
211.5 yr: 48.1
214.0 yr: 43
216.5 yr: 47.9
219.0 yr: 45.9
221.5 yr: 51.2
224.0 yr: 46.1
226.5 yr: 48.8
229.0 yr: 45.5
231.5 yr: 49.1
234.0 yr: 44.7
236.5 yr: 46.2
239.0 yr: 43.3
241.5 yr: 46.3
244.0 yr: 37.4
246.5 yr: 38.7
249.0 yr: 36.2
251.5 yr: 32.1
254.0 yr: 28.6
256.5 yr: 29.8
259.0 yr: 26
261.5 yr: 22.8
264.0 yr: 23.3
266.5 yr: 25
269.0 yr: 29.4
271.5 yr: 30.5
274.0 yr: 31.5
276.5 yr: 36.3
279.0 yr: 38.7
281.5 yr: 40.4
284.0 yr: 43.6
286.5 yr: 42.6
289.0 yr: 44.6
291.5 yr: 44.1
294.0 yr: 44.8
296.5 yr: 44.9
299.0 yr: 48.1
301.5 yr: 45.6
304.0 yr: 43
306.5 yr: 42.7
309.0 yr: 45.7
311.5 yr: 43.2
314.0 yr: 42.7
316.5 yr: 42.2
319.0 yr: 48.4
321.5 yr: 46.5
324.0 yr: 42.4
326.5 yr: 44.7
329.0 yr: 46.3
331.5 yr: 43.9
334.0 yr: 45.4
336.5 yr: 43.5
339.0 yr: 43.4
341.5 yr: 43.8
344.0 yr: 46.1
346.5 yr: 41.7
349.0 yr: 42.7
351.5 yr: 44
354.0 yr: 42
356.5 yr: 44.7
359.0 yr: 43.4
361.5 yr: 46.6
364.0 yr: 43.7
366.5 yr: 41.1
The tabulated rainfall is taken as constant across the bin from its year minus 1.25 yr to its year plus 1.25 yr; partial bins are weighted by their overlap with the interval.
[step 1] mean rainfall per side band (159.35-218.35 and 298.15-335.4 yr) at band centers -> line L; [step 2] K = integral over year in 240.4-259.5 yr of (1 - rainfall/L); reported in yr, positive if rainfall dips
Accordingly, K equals 5.2 yr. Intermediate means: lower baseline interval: 49.9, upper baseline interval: 44.7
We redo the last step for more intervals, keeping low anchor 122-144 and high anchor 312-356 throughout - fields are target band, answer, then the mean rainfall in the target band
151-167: 1.8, 53.6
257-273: 7.6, 26.4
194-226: 4.7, 47.5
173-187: 1.9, 50.4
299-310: 0.5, 44.7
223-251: 5.1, 43.5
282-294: 1.2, 43.6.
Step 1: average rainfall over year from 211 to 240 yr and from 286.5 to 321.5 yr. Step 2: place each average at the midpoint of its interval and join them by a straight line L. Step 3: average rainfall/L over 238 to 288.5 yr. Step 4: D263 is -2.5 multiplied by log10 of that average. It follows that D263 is 0.31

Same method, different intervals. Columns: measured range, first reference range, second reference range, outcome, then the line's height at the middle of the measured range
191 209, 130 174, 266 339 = 0.10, 52.8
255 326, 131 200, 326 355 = 0.20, 47.1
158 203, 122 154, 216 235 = 0.07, 54.6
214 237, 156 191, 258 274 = -0.24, 37.7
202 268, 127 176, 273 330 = 0.23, 49.7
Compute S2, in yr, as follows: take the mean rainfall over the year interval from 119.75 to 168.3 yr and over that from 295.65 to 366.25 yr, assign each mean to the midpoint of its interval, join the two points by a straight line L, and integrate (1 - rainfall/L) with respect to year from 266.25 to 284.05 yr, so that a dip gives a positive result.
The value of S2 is 5.2 yr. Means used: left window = 58.9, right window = 44.3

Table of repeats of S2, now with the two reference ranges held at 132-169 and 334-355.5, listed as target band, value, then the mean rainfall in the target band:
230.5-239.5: 1.0 yr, 45.9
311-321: 0.3 yr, 44.4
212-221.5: 1.2 yr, 46.5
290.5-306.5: 0.7 yr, 44.9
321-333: 0.1 yr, 44.7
